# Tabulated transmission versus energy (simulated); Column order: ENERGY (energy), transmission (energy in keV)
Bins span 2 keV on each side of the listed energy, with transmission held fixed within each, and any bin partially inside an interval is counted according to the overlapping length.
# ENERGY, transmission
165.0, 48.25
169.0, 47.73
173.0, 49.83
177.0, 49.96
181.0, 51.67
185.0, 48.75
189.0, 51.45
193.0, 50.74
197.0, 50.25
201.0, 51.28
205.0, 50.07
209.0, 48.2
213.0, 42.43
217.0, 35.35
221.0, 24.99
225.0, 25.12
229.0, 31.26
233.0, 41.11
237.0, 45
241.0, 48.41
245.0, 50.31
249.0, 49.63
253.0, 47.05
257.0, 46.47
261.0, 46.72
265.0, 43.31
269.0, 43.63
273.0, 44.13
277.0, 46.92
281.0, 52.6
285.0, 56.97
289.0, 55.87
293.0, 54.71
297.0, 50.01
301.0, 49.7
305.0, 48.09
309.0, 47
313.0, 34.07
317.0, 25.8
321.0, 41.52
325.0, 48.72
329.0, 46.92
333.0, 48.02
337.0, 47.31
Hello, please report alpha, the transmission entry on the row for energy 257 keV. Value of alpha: 46.47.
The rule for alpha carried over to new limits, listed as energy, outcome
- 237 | 45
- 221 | 24.99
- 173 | 49.83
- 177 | 49.96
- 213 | 42.43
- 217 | 35.35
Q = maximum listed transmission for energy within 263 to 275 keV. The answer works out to 44.13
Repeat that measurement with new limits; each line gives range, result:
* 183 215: 51.45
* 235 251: 50.31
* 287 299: 55.87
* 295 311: 50.01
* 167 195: 51.67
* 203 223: 50.07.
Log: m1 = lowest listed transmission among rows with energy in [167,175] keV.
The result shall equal 47.73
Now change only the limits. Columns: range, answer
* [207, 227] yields 24.99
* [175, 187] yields 48.75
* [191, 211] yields 48.2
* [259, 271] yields 43.31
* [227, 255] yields 31.26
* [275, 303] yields 46.92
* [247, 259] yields 46.47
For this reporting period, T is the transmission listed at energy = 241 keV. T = 48.41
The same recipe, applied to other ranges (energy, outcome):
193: 50.74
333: 48.02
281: 52.6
